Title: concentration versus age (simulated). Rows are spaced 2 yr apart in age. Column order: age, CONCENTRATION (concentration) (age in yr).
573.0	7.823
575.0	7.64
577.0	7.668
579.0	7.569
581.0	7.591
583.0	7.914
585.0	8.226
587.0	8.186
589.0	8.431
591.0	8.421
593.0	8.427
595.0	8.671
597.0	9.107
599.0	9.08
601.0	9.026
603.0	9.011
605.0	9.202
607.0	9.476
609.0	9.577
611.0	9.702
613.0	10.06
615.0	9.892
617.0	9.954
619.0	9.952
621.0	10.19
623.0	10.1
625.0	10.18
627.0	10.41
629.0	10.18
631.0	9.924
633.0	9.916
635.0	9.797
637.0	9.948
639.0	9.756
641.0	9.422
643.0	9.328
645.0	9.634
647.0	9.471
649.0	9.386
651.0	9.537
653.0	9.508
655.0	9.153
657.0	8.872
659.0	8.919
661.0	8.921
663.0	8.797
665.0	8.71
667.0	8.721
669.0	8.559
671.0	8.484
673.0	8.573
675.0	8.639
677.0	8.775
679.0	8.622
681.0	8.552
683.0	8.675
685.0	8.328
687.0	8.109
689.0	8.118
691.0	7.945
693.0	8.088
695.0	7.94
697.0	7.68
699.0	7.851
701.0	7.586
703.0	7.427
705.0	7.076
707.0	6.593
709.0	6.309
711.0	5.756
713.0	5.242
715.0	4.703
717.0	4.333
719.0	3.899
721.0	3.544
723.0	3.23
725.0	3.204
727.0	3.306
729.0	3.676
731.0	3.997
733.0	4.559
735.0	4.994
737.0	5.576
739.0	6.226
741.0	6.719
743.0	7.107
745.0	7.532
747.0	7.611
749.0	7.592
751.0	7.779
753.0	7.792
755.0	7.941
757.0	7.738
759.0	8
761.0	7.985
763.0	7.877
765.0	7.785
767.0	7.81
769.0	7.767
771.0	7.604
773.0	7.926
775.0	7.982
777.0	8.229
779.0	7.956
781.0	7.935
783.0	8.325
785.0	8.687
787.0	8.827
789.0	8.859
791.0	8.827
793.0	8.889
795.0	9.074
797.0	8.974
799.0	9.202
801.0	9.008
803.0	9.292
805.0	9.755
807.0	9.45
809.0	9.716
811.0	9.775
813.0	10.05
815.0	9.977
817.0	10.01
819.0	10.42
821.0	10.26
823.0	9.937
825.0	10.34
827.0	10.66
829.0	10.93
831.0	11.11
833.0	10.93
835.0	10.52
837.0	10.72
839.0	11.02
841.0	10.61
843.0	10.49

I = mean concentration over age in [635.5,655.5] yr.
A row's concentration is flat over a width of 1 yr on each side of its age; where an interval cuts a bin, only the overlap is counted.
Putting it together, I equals 9.53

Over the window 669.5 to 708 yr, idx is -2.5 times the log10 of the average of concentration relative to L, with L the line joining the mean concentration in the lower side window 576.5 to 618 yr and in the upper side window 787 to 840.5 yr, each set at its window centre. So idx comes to 0.15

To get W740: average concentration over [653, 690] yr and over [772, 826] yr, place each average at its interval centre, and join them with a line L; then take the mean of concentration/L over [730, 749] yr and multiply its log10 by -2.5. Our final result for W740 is 0.41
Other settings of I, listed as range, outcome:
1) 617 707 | 8.93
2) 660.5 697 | 8.45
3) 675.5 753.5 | 6.47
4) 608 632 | 10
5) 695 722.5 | 6.02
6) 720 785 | 6.7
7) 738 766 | 7.55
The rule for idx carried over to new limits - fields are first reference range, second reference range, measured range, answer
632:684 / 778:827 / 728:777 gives 0.30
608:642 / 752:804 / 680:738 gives 0.44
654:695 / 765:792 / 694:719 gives 0.30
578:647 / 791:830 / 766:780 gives 0.22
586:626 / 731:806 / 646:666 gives -0.03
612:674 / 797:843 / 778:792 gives 0.18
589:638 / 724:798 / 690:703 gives 0.06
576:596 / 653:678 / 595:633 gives -0.16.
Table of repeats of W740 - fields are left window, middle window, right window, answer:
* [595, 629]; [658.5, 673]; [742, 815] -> 0.07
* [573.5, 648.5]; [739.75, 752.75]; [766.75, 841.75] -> 0.26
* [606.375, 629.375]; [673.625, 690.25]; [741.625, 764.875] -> 0.05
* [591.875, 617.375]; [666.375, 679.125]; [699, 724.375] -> -0.24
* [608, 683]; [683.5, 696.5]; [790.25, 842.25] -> 0.18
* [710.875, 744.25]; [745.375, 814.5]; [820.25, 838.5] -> -0.11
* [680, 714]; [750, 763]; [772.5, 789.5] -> 0.03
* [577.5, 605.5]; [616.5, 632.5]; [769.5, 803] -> -0.19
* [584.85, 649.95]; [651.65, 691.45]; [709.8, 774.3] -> -0.08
